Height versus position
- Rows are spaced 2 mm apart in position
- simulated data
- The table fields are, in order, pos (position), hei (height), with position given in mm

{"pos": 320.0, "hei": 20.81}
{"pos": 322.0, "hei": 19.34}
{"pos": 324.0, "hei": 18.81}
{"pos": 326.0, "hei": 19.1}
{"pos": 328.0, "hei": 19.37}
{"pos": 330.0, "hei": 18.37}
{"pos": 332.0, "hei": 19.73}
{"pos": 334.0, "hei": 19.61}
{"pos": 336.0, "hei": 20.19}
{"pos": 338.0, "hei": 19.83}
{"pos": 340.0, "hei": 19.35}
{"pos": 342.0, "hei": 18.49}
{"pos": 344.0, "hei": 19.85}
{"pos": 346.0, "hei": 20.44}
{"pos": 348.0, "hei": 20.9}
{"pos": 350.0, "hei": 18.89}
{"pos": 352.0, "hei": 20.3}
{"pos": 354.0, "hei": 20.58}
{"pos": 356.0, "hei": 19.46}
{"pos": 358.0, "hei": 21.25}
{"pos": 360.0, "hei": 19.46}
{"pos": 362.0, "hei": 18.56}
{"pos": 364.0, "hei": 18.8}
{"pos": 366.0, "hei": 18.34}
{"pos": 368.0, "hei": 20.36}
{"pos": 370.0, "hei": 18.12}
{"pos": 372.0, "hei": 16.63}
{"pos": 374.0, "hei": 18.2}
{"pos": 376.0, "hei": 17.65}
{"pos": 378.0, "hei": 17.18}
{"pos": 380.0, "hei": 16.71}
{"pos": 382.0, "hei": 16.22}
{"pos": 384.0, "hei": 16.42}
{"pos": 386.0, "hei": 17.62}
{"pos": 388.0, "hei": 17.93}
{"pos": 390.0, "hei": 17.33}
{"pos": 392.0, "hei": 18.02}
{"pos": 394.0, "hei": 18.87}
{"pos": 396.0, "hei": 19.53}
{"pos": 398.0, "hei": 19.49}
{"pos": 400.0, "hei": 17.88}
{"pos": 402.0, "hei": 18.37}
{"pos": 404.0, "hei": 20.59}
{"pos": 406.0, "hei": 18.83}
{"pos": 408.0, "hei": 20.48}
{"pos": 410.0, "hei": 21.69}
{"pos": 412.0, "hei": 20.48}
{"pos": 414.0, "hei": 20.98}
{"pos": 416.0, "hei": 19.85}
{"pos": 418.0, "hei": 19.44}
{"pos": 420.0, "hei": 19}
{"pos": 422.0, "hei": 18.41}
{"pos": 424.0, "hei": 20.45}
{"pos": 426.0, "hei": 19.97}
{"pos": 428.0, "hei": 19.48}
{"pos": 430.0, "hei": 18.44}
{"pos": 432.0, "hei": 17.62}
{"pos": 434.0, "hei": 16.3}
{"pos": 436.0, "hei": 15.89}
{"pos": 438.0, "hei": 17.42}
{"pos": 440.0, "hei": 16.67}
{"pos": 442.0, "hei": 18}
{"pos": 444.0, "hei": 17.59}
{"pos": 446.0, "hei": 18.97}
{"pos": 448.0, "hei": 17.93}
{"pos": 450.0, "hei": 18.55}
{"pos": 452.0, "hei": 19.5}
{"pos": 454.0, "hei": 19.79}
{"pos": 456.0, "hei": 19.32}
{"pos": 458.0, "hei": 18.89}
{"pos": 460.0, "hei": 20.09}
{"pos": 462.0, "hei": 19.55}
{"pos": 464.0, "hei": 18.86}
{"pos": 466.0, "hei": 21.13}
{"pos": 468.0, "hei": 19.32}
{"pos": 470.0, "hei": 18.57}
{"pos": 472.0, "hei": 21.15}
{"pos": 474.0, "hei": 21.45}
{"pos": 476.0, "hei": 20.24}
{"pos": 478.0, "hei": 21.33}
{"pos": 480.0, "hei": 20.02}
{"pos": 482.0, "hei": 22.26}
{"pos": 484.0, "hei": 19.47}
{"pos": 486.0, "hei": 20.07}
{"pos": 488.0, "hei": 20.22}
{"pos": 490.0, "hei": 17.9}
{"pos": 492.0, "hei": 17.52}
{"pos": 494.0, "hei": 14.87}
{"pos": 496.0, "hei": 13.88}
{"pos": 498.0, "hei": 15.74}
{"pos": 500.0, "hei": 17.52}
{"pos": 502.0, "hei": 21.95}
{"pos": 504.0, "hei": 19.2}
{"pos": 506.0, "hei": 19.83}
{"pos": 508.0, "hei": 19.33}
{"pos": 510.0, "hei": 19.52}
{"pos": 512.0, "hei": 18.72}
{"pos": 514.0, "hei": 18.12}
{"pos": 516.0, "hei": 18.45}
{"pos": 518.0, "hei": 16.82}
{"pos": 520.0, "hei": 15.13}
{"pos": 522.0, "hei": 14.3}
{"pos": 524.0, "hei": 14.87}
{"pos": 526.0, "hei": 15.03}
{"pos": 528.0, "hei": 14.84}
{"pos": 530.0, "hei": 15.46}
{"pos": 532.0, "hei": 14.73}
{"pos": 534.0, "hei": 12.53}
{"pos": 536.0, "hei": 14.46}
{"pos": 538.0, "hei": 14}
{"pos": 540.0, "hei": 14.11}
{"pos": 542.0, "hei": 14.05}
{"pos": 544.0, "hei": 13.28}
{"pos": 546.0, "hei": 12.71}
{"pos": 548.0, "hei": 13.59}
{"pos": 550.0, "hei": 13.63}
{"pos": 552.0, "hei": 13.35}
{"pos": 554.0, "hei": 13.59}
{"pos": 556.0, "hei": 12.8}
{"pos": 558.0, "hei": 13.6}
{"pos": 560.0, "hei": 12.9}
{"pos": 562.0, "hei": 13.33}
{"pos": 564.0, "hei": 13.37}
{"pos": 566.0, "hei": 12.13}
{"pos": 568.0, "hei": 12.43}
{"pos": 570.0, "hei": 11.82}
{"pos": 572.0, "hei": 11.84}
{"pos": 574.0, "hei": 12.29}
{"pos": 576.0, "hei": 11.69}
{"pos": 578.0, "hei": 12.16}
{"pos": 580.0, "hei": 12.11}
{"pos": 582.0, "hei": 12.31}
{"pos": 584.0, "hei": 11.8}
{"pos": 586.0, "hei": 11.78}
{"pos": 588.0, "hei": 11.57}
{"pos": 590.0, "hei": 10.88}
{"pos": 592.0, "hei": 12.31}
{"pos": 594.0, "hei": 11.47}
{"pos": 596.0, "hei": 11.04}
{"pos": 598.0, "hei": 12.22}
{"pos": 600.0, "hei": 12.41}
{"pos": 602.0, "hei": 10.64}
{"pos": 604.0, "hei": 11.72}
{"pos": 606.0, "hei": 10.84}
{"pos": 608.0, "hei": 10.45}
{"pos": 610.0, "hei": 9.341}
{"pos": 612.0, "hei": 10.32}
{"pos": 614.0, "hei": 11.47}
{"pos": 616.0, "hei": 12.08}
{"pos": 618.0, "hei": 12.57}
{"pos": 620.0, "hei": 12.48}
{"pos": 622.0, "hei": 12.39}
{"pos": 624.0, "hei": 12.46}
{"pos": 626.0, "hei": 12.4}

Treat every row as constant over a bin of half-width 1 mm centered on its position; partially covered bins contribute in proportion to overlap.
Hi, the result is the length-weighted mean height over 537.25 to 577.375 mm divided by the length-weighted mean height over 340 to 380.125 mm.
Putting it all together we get 0.68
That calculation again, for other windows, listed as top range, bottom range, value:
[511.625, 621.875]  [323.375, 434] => 0.68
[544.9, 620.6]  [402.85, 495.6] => 0.63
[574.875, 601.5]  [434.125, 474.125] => 0.63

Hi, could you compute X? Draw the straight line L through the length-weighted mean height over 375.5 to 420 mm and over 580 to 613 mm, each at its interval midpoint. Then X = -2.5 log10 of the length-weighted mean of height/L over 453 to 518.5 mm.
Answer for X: -0.23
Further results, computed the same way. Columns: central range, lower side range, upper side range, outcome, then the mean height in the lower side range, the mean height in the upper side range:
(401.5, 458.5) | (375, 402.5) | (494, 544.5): -0.098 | 17.8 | 16.2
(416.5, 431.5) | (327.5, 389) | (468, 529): -0.039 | 18.9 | 18.3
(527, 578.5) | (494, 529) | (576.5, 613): 0.082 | 17.2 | 11.4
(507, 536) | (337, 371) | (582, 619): -0.155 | 19.6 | 11.4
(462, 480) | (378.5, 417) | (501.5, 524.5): -0.108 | 18.8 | 18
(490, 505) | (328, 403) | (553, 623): -0.174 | 18.8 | 11.9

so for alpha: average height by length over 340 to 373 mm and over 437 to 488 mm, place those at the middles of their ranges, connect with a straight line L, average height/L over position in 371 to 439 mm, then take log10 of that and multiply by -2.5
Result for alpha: 0.05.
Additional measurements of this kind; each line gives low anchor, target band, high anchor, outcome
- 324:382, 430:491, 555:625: -0.21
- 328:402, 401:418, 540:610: -0.16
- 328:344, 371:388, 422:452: 0.10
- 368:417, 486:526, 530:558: -0.18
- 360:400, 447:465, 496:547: -0.13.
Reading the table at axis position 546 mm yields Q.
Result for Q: 12.71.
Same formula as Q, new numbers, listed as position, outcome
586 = 11.78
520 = 15.13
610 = 9.341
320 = 20.81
